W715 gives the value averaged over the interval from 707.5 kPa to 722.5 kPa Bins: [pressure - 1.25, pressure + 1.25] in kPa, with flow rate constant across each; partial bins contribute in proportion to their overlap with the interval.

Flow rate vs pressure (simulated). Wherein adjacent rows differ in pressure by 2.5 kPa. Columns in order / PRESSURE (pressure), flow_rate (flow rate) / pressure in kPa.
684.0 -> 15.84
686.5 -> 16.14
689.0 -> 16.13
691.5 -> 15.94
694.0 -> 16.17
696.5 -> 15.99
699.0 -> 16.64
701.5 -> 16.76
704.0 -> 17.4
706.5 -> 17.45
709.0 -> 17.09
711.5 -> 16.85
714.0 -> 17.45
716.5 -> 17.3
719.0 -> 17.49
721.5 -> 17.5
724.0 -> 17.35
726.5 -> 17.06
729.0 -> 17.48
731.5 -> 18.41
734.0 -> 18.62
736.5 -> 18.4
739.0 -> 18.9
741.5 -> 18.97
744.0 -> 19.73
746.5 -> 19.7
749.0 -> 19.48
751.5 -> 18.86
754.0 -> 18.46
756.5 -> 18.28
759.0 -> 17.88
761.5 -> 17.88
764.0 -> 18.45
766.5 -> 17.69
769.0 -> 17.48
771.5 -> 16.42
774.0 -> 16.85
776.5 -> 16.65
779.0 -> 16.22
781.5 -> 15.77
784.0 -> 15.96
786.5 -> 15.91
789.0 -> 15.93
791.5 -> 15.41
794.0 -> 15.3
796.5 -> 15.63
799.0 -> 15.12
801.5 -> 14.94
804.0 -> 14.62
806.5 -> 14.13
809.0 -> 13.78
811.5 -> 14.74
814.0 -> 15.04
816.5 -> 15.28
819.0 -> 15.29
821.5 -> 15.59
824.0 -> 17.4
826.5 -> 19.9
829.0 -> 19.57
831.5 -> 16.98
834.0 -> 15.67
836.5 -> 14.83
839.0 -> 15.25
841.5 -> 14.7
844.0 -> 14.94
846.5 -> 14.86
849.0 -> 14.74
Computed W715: 17.3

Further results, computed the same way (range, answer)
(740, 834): 16.8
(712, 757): 18.3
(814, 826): 16.1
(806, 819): 14.7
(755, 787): 17.1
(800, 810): 14.4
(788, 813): 15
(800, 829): 15.7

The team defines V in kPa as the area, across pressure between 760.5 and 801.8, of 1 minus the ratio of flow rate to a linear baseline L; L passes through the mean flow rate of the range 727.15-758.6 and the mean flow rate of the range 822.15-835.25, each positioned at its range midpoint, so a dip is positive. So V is 4.42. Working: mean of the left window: 18.7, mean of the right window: 17.8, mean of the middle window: 16.4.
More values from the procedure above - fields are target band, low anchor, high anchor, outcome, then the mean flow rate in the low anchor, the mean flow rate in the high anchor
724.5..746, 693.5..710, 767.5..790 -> -2.4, 16.8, 16.4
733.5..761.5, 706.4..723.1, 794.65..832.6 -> -3.3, 17.3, 15.9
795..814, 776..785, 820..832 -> 2.6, 16.1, 17.9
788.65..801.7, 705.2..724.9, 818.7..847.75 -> 1.0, 17.3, 16.3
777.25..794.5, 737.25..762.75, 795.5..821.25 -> 0.6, 18.8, 14.9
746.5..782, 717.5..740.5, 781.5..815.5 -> -2.6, 17.9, 15.1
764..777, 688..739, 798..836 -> -0.6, 17.2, 15.9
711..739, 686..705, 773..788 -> -2.4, 16.4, 16.2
